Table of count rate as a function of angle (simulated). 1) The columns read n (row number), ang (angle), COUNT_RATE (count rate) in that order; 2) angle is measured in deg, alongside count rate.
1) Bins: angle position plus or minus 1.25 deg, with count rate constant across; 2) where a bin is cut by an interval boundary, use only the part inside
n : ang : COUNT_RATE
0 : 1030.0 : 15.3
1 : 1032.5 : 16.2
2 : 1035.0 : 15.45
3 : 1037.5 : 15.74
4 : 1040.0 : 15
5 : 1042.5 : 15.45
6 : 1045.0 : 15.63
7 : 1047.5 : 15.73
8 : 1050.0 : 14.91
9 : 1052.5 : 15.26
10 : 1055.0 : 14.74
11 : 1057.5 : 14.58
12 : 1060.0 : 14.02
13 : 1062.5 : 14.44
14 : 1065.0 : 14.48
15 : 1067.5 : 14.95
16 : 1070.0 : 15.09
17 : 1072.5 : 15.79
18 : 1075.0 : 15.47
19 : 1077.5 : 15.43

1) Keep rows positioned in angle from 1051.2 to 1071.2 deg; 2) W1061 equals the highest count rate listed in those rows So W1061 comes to 15.26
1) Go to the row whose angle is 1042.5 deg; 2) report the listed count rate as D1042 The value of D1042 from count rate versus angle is 15.45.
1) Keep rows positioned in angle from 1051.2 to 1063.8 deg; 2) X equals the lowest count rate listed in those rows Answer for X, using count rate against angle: 14.02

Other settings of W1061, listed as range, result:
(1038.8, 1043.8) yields 15.45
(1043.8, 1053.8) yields 15.73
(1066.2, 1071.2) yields 15.09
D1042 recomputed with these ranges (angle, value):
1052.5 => 15.26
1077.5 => 15.43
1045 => 15.63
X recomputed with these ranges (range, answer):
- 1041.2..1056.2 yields 14.74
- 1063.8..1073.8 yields 14.48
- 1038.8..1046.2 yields 15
